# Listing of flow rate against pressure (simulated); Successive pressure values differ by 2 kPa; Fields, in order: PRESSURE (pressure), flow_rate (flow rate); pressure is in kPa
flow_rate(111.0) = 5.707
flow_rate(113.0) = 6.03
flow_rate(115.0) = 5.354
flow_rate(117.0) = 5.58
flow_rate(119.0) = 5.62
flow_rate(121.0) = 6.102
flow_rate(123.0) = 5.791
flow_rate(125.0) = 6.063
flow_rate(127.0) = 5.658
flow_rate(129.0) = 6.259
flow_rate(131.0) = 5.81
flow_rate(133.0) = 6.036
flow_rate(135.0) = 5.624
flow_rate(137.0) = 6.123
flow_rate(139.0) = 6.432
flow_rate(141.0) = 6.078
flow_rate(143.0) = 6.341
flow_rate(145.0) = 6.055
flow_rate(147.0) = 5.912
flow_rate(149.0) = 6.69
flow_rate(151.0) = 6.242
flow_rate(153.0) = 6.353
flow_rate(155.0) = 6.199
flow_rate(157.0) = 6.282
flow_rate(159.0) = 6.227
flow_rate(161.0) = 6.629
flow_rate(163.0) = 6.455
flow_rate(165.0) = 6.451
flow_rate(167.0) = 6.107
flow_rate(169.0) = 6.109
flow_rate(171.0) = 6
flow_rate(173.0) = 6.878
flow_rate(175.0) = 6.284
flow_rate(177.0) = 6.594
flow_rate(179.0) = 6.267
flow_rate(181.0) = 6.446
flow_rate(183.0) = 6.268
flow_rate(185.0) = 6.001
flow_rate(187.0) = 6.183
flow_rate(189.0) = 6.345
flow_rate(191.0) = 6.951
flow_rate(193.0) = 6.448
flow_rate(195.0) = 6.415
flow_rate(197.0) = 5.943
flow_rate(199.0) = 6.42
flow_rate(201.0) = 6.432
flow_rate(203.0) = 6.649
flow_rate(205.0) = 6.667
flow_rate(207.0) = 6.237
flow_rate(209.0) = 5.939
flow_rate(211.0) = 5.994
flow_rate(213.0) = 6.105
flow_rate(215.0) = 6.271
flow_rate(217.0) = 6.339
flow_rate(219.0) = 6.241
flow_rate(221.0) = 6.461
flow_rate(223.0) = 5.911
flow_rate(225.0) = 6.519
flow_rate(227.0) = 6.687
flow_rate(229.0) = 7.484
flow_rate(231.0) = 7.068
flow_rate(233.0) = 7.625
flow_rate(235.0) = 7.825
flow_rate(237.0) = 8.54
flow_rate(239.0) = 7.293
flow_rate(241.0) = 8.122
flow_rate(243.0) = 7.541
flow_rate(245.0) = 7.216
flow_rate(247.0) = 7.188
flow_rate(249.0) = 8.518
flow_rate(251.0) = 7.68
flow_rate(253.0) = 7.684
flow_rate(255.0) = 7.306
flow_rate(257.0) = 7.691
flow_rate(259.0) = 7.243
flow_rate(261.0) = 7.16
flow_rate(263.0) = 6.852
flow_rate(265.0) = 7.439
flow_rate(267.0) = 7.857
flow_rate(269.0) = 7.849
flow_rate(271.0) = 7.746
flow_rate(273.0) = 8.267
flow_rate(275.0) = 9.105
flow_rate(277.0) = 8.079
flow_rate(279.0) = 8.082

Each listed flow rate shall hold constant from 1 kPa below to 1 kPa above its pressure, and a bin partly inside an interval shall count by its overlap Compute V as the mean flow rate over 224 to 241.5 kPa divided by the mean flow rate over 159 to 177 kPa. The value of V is 1.17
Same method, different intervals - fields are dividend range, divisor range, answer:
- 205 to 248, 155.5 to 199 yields 1.08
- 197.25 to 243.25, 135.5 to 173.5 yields 1.08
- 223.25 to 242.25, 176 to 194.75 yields 1.16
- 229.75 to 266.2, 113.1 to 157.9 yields 1.25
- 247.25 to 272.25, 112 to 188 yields 1.23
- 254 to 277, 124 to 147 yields 1.28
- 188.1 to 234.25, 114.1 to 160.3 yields 1.07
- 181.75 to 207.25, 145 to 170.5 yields 1.02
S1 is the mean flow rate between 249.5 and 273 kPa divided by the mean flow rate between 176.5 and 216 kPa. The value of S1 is 1.19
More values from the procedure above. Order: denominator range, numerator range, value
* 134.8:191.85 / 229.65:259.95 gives 1.21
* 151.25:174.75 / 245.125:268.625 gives 1.19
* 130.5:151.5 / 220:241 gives 1.17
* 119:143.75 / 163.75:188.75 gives 1.05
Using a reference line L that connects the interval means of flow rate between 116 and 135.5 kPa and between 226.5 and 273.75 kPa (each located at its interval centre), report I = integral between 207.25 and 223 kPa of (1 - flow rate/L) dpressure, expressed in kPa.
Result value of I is 2.0 kPa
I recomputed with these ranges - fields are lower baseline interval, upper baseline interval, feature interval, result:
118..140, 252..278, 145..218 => 3.3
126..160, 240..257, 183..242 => 4.1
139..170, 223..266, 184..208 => 1.5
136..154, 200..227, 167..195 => -0.4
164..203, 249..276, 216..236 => 0.8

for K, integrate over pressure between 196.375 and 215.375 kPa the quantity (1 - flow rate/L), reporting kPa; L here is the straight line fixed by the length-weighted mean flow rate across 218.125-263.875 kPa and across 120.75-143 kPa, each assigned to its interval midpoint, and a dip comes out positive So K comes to 1.7 kPa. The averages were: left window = 6.01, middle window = 6.27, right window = 7.3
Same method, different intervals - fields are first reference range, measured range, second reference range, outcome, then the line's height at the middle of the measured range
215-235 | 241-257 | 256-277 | -0.7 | 7.32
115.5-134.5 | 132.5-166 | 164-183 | -0.8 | 6.1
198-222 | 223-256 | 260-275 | -2.1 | 7.02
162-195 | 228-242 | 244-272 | -1.0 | 7.19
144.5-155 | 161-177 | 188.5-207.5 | -0.1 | 6.34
